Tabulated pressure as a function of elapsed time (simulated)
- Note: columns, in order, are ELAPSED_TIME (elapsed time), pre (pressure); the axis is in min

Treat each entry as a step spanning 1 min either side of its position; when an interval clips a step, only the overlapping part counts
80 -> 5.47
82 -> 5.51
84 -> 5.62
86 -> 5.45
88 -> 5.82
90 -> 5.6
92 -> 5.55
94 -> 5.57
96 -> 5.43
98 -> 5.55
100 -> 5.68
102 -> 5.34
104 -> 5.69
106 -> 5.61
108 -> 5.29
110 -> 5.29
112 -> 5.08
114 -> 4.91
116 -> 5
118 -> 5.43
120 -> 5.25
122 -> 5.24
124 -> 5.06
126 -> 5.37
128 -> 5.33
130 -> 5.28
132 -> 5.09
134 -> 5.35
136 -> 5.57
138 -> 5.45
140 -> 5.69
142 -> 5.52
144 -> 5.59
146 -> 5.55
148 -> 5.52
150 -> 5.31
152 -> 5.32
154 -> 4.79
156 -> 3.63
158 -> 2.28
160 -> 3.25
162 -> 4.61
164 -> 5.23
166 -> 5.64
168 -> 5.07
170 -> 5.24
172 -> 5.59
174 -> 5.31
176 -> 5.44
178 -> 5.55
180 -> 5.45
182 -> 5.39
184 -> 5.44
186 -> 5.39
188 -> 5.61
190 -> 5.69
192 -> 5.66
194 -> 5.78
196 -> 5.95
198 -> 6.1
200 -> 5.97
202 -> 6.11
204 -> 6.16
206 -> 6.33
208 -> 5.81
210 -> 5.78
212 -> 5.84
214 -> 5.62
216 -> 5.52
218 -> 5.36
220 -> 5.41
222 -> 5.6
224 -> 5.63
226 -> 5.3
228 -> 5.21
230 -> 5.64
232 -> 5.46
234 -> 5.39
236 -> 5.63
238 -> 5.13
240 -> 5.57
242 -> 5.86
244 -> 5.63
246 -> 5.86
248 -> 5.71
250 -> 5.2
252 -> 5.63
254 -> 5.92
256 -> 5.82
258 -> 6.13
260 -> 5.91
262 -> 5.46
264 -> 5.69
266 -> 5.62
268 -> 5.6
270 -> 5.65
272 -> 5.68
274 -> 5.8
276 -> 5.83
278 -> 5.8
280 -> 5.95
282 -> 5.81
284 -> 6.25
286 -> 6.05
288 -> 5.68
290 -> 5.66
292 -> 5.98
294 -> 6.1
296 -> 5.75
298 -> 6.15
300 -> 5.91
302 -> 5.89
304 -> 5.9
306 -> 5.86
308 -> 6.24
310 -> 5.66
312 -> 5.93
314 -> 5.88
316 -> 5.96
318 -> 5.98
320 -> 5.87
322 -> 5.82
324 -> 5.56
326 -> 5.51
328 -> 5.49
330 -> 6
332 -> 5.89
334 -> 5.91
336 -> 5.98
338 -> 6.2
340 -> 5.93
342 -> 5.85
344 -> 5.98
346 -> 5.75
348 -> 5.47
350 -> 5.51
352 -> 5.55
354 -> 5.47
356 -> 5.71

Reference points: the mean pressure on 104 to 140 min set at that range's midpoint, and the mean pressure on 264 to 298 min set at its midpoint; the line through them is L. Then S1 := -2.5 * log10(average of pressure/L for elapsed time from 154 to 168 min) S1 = 0.27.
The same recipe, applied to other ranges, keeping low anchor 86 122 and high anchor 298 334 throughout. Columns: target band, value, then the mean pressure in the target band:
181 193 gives 0.01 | 5.53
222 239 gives 0.05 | 5.43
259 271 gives 0.02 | 5.66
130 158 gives 0.07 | 5.15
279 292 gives -0.02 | 5.91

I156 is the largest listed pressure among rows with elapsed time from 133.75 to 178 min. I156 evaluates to 5.69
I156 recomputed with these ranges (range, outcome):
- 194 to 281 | 6.33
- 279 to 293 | 6.25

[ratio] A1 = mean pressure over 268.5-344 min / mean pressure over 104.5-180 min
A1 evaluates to 1.14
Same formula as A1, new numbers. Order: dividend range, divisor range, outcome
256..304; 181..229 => 1.03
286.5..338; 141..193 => 1.15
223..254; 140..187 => 1.09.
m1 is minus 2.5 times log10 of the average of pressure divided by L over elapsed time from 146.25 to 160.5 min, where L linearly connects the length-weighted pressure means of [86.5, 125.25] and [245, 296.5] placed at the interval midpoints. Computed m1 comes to 0.24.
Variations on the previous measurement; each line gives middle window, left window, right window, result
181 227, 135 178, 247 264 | -0.07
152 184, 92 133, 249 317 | 0.13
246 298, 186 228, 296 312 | 0.01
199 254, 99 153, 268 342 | 0.00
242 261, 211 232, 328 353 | -0.03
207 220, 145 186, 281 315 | -0.06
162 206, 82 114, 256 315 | 0.01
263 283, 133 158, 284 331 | 0.00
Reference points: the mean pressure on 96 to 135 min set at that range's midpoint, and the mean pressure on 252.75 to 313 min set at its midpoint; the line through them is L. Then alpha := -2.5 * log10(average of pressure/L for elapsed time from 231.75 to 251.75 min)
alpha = 0.03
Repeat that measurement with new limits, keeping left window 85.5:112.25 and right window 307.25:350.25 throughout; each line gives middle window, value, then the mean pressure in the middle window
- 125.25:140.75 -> 0.03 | 5.39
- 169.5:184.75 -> 0.04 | 5.43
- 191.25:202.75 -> -0.05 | 5.93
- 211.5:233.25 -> 0.04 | 5.5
